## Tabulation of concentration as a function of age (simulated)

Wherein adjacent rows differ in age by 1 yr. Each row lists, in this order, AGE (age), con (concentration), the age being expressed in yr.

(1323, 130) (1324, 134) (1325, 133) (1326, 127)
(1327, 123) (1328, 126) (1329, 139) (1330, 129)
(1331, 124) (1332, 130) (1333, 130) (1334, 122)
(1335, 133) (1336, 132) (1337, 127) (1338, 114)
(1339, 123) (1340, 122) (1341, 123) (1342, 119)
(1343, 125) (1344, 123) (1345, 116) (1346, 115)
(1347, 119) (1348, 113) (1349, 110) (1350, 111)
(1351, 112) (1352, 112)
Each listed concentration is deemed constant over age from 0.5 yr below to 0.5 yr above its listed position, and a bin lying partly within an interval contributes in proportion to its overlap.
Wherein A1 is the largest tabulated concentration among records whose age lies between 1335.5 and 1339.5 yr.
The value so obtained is 132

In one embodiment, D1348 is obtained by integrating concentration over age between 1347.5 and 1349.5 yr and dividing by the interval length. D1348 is 112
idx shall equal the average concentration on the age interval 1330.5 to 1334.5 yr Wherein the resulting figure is 126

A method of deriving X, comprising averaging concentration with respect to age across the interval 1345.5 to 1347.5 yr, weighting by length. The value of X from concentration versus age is 117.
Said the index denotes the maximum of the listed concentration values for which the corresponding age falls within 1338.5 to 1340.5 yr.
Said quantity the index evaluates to 123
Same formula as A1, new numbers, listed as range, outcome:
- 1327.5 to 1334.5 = 139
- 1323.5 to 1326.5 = 134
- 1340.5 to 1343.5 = 125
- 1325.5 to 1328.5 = 127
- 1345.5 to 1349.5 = 119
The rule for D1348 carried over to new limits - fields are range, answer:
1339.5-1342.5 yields 121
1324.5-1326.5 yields 130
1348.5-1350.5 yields 110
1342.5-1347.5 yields 120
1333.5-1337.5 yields 128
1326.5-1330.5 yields 129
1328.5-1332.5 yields 130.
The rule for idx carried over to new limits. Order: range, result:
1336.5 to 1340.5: 122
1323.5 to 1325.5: 134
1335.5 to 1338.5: 124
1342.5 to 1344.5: 124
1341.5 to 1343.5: 122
